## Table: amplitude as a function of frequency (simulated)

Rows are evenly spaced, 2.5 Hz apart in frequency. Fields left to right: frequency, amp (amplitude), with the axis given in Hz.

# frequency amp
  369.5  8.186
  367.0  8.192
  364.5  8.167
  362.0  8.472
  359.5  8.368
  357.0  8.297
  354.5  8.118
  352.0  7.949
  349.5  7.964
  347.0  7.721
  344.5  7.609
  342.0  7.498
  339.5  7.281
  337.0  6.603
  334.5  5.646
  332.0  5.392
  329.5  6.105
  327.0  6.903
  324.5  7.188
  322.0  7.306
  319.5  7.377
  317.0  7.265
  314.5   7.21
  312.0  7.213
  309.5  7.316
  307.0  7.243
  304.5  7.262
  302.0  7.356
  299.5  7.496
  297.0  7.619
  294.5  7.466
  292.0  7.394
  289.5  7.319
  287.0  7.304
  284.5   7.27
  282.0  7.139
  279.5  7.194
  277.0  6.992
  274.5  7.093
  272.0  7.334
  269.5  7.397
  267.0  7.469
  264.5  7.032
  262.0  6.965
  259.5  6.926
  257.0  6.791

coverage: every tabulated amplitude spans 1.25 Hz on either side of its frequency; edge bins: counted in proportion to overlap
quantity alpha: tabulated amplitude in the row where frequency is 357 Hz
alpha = 8.297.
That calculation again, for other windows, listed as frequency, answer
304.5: 7.262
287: 7.304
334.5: 5.646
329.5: 6.105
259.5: 6.926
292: 7.394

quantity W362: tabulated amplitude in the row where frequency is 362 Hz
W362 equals 8.472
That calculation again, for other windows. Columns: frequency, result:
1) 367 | 8.192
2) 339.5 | 7.281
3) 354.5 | 8.118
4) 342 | 7.498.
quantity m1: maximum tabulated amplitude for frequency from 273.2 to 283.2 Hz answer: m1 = 7.194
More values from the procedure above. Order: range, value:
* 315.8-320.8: 7.377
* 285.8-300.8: 7.619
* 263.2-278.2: 7.469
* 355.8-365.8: 8.472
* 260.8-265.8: 7.032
